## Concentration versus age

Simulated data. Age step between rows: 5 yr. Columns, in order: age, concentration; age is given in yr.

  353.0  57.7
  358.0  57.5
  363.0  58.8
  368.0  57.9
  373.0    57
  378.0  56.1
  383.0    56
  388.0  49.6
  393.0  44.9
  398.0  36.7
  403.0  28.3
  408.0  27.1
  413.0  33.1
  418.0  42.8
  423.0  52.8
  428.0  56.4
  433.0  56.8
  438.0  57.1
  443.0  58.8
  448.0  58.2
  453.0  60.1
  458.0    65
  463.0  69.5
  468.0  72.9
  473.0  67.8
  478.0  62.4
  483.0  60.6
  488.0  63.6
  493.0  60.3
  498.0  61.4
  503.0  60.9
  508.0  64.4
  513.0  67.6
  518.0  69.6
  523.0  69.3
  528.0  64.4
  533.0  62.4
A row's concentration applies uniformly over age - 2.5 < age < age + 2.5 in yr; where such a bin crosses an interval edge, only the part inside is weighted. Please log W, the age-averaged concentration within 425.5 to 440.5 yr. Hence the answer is 56.8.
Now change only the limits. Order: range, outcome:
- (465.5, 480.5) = 67.7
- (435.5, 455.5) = 58.5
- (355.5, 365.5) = 58.1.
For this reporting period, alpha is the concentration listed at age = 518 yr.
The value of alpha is 69.6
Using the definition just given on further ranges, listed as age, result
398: 36.7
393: 44.9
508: 64.4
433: 56.8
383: 56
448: 58.2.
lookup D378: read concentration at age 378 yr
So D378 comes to 56.1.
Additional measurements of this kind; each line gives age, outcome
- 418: 42.8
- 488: 63.6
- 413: 33.1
